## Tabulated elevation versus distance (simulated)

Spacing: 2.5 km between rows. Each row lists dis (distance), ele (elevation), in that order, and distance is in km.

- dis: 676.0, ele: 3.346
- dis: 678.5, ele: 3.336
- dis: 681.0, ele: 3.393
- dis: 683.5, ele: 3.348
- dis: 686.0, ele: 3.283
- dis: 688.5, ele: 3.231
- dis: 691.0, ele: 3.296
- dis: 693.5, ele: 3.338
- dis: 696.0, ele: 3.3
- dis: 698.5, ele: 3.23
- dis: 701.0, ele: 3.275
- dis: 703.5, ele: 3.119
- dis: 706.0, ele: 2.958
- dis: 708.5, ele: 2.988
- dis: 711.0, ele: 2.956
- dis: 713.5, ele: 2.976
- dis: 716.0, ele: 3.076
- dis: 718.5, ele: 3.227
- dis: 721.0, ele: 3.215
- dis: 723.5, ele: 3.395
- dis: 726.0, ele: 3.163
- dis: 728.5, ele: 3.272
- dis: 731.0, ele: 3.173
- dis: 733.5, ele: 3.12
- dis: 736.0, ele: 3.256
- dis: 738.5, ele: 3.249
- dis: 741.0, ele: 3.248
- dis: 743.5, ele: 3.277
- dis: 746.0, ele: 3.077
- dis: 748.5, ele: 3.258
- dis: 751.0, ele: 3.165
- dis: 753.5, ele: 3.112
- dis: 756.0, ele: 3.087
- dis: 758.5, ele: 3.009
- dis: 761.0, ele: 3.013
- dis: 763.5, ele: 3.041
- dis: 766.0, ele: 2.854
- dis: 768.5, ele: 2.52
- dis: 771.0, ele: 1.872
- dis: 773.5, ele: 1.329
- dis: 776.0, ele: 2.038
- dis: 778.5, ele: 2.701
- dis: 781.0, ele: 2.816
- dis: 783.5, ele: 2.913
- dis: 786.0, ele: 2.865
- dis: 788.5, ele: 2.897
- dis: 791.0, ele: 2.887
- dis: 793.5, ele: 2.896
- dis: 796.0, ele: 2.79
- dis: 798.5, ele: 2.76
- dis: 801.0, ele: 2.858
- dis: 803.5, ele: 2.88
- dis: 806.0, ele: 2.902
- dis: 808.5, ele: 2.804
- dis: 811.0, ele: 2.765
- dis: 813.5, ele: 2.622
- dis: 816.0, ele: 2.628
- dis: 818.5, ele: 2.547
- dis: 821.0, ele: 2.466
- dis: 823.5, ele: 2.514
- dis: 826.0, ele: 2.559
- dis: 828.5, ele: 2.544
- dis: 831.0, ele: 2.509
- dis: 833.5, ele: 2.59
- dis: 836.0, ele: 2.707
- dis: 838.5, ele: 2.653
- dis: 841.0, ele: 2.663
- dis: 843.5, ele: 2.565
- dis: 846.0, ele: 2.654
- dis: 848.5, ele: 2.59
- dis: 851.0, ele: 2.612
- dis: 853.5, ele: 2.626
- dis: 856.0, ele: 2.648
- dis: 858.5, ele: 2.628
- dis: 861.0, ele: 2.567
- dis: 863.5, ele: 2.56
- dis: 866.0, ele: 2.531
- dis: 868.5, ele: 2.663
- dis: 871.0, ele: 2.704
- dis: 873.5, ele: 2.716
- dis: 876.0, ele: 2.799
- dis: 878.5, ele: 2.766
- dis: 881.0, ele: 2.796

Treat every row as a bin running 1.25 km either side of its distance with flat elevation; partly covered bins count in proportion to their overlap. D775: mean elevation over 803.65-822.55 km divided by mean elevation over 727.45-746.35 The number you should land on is 0.84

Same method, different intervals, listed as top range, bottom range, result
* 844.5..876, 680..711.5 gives 0.82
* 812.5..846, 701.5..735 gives 0.83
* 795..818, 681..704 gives 0.84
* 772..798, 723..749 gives 0.81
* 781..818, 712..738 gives 0.88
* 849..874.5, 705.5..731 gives 0.84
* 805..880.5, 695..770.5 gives 0.85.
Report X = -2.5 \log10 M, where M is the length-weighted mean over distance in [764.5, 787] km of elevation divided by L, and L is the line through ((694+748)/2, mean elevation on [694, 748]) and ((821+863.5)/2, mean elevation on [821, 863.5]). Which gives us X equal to 0.19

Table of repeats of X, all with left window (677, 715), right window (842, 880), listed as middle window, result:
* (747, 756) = -0.05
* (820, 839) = 0.07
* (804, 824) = 0.05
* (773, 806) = 0.07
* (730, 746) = -0.05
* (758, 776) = 0.20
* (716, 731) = -0.04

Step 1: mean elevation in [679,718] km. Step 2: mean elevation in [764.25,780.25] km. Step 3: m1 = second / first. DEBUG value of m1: 0.71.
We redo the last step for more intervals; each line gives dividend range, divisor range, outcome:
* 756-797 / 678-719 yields 0.83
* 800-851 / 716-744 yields 0.82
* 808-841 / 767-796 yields 1.03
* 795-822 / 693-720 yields 0.87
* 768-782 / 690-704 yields 0.67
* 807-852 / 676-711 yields 0.81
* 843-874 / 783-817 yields 0.93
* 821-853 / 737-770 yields 0.85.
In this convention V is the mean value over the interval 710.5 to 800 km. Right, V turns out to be 2.93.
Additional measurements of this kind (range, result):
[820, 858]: 2.59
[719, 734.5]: 3.22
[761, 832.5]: 2.64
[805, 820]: 2.7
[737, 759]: 3.17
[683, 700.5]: 3.29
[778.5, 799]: 2.85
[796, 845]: 2.66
